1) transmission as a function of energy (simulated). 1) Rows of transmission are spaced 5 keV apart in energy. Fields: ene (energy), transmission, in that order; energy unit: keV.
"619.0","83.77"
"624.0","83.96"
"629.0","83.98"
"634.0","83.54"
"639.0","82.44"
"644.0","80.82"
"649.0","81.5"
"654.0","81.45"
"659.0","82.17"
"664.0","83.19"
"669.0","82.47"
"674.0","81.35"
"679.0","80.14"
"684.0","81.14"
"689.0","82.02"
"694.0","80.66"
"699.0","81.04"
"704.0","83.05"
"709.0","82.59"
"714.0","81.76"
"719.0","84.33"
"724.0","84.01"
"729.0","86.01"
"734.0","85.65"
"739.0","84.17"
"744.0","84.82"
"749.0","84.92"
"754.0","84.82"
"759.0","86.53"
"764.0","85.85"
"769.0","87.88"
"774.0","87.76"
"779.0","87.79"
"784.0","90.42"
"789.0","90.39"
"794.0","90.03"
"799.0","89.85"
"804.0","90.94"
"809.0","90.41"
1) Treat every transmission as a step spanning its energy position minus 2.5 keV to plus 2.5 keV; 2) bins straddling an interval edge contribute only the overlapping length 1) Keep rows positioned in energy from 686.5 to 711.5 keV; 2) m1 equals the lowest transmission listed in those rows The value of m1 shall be 80.66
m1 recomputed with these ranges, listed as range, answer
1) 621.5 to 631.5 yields 83.96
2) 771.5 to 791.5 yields 87.76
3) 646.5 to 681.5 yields 80.14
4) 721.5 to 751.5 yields 84.01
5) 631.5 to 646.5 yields 80.82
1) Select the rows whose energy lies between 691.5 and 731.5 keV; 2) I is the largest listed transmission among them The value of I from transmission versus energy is 86.01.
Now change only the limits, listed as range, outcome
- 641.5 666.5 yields 83.19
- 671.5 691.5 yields 82.02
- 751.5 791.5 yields 90.42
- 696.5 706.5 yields 83.05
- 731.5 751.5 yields 85.65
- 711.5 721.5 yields 84.33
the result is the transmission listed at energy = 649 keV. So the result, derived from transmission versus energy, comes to 81.5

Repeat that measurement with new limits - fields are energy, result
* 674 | 81.35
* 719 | 84.33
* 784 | 90.42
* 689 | 82.02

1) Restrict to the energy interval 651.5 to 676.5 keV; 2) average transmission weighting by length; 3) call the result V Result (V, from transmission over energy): 82.1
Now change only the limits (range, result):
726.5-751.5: 85.1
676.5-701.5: 81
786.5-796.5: 90.2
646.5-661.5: 81.7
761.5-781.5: 87.3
